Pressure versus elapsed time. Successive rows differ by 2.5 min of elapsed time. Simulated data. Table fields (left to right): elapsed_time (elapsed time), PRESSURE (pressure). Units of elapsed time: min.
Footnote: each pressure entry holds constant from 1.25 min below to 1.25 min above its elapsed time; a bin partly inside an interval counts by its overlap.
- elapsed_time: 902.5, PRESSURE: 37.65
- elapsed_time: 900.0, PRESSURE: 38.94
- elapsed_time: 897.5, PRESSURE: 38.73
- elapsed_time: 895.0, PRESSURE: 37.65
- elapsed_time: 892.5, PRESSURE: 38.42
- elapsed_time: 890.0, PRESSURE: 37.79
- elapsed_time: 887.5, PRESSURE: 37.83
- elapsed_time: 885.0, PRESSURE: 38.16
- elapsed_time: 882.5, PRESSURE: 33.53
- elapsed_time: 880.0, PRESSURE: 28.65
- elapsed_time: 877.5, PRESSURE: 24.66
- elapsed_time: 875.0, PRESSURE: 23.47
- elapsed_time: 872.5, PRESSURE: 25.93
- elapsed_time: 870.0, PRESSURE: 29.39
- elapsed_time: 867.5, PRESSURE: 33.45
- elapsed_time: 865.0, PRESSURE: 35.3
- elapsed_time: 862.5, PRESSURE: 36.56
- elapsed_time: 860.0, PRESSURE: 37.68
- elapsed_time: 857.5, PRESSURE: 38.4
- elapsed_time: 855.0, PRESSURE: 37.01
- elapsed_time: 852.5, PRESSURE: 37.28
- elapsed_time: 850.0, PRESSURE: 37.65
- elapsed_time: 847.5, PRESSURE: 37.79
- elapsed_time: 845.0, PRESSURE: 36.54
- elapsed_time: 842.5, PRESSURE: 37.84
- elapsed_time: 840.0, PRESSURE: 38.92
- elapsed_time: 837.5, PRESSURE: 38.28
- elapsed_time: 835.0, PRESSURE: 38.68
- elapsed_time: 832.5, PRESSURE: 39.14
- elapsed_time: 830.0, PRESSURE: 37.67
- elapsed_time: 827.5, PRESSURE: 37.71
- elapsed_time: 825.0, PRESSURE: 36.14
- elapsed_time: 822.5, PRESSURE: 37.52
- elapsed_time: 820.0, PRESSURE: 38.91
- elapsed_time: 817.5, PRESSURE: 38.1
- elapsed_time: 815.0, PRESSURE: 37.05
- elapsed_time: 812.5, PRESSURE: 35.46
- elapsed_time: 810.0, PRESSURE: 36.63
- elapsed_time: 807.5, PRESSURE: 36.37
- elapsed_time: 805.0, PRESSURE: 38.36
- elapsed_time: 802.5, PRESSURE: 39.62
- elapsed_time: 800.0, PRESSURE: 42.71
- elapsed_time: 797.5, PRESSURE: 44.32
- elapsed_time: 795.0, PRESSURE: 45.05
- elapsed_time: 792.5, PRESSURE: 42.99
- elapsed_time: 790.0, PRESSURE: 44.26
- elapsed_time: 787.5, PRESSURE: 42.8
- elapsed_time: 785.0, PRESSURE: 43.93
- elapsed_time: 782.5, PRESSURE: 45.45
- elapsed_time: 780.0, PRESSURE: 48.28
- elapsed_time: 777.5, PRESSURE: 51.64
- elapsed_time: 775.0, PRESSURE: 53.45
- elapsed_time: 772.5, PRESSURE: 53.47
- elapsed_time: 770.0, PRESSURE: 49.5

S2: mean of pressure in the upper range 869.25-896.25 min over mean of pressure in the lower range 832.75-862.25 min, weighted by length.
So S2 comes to 0.86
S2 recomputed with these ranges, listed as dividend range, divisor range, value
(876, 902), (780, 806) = 0.82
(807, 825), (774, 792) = 0.79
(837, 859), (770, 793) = 0.79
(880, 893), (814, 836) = 0.96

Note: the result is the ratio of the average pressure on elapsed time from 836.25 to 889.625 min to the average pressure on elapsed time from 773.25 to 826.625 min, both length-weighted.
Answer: 0.8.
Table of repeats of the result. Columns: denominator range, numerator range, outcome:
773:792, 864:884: 0.62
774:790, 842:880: 0.71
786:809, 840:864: 0.90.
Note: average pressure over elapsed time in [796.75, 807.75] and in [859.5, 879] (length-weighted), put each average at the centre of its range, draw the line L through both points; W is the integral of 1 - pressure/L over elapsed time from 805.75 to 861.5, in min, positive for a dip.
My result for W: -3.1 min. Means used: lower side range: 40.4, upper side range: 30.5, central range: 37.6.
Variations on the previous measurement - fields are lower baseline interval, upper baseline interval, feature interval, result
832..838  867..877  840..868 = -3.66 min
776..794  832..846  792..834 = 2.88 min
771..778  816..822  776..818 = 3.20 min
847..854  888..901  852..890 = 4.66 min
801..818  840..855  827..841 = -0.36 min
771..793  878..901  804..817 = 2.25 min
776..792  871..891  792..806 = 0.50 min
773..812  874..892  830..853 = -0.26 min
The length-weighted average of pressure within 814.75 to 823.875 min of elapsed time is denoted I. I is 38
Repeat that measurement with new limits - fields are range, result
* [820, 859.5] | 37.8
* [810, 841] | 37.7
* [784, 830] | 39.8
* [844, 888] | 33.8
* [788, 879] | 37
